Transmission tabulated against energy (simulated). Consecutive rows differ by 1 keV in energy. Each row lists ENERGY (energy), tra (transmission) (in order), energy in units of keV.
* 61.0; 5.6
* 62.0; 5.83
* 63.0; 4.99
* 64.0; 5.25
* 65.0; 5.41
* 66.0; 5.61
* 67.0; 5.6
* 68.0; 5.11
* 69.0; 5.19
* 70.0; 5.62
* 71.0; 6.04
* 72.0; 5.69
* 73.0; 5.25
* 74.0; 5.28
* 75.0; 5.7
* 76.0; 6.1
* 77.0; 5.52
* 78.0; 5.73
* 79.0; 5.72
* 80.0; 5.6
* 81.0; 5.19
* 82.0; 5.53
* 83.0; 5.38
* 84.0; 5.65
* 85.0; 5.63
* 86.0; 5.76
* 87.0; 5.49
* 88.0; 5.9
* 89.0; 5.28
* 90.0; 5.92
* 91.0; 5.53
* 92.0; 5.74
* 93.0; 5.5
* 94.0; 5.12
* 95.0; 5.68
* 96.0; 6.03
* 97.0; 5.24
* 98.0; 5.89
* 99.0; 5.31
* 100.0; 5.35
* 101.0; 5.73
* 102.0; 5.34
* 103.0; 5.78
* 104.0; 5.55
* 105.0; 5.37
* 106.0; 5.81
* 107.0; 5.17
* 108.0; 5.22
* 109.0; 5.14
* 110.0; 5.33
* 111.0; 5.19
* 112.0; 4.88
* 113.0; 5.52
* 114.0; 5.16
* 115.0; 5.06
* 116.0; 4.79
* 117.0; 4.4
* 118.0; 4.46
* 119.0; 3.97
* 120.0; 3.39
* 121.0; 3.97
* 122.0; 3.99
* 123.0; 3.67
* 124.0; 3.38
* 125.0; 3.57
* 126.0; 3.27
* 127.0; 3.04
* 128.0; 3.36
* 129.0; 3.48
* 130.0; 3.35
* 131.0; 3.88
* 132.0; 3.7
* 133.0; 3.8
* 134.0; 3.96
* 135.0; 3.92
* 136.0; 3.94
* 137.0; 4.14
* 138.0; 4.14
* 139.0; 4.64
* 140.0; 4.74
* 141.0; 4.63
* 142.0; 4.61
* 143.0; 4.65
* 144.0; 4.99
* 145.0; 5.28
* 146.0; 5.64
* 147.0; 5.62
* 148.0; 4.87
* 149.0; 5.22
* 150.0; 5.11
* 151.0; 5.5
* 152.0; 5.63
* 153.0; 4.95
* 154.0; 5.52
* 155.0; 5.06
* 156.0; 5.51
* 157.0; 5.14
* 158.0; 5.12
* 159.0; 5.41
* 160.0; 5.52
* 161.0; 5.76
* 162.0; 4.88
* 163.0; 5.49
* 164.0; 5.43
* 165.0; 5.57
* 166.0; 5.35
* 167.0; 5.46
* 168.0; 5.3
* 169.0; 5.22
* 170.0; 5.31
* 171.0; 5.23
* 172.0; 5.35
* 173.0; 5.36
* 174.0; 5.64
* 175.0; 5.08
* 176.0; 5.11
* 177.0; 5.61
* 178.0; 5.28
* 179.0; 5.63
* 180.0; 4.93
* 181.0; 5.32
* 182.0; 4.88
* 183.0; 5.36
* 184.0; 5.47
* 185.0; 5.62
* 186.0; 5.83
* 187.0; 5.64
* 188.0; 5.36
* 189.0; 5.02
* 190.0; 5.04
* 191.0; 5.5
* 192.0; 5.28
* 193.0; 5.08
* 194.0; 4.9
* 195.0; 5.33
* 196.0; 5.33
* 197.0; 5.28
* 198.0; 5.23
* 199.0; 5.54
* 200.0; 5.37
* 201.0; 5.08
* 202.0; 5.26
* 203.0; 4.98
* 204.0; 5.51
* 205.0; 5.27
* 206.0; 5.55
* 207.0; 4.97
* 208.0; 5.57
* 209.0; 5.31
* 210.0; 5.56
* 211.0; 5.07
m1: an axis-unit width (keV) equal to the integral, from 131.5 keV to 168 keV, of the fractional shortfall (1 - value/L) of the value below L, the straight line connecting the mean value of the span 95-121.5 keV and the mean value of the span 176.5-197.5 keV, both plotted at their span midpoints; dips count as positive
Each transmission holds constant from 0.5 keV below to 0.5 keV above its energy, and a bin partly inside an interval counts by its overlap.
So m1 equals 1.79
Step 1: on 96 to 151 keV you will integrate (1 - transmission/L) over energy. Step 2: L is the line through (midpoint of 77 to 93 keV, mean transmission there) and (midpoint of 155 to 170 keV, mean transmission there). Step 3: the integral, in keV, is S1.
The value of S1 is 8.4 keV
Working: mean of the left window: 5.6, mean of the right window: 5.36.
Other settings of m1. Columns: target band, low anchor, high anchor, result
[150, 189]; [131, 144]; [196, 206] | -4.8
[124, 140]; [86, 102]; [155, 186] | 5.0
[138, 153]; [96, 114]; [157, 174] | 0.9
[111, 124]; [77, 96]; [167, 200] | 2.5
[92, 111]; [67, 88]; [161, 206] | 0.1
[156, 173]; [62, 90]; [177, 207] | 0.0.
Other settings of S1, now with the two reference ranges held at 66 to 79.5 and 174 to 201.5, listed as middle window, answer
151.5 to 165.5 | 0.1 keV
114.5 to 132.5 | 5.4 keV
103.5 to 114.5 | 0.4 keV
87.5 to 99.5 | -0.1 keV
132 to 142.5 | 2.3 keV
